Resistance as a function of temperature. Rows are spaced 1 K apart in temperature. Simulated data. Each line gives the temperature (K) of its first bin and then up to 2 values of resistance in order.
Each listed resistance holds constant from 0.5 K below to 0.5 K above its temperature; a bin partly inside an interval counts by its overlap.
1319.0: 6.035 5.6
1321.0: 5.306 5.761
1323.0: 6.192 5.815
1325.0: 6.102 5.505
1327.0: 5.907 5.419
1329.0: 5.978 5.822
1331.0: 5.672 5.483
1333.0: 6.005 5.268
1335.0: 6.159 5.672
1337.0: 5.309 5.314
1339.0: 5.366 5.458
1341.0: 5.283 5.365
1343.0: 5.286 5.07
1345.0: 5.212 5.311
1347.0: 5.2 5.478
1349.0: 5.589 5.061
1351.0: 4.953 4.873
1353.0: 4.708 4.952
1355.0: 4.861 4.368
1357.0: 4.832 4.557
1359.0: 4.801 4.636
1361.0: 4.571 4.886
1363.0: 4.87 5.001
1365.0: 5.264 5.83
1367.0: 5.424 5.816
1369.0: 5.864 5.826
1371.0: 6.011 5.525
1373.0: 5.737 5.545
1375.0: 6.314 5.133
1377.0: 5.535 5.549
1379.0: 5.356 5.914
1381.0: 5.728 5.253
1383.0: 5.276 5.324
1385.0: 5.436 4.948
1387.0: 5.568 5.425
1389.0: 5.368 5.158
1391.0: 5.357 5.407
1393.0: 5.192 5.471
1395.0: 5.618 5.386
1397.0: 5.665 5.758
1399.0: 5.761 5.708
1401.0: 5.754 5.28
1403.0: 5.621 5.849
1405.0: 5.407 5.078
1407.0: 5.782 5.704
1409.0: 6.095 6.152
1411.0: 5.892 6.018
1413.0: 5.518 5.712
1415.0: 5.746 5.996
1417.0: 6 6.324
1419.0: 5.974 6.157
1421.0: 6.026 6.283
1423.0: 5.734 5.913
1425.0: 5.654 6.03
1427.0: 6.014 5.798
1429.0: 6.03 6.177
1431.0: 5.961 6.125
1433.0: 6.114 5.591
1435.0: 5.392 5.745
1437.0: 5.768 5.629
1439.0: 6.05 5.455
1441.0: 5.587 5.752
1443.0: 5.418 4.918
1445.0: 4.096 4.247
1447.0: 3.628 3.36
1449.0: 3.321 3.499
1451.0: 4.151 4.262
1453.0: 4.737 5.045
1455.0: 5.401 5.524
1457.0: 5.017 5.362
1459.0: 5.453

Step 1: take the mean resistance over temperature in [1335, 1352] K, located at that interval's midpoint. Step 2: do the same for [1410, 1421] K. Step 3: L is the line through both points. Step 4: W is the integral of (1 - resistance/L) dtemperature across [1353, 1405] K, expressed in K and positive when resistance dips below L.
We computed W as 2.4 K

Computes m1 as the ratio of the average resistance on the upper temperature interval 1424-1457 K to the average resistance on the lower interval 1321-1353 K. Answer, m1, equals 0.95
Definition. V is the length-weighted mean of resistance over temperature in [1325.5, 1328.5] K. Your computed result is 5.61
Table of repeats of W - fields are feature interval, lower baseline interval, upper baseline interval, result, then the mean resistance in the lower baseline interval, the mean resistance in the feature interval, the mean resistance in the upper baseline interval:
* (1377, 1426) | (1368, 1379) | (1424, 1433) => 1.6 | 5.69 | 5.65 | 5.98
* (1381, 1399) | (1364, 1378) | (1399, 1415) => 0.9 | 5.65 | 5.41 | 5.71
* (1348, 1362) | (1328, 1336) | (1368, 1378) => 2.1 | 5.74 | 4.85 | 5.72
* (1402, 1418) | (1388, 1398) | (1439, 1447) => -1.5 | 5.42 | 5.77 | 5.04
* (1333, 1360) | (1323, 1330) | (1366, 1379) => 2.8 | 5.82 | 5.17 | 5.68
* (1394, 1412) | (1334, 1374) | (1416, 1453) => -1.2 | 5.24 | 5.68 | 5.39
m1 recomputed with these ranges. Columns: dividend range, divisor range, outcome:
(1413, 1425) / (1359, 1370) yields 1.14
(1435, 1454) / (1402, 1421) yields 0.82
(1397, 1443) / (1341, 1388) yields 1.10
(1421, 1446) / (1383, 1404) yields 1.04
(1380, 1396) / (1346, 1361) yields 1.09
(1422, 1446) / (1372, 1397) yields 1.04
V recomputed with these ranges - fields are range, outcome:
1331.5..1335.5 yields 5.73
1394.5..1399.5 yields 5.64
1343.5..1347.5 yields 5.2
